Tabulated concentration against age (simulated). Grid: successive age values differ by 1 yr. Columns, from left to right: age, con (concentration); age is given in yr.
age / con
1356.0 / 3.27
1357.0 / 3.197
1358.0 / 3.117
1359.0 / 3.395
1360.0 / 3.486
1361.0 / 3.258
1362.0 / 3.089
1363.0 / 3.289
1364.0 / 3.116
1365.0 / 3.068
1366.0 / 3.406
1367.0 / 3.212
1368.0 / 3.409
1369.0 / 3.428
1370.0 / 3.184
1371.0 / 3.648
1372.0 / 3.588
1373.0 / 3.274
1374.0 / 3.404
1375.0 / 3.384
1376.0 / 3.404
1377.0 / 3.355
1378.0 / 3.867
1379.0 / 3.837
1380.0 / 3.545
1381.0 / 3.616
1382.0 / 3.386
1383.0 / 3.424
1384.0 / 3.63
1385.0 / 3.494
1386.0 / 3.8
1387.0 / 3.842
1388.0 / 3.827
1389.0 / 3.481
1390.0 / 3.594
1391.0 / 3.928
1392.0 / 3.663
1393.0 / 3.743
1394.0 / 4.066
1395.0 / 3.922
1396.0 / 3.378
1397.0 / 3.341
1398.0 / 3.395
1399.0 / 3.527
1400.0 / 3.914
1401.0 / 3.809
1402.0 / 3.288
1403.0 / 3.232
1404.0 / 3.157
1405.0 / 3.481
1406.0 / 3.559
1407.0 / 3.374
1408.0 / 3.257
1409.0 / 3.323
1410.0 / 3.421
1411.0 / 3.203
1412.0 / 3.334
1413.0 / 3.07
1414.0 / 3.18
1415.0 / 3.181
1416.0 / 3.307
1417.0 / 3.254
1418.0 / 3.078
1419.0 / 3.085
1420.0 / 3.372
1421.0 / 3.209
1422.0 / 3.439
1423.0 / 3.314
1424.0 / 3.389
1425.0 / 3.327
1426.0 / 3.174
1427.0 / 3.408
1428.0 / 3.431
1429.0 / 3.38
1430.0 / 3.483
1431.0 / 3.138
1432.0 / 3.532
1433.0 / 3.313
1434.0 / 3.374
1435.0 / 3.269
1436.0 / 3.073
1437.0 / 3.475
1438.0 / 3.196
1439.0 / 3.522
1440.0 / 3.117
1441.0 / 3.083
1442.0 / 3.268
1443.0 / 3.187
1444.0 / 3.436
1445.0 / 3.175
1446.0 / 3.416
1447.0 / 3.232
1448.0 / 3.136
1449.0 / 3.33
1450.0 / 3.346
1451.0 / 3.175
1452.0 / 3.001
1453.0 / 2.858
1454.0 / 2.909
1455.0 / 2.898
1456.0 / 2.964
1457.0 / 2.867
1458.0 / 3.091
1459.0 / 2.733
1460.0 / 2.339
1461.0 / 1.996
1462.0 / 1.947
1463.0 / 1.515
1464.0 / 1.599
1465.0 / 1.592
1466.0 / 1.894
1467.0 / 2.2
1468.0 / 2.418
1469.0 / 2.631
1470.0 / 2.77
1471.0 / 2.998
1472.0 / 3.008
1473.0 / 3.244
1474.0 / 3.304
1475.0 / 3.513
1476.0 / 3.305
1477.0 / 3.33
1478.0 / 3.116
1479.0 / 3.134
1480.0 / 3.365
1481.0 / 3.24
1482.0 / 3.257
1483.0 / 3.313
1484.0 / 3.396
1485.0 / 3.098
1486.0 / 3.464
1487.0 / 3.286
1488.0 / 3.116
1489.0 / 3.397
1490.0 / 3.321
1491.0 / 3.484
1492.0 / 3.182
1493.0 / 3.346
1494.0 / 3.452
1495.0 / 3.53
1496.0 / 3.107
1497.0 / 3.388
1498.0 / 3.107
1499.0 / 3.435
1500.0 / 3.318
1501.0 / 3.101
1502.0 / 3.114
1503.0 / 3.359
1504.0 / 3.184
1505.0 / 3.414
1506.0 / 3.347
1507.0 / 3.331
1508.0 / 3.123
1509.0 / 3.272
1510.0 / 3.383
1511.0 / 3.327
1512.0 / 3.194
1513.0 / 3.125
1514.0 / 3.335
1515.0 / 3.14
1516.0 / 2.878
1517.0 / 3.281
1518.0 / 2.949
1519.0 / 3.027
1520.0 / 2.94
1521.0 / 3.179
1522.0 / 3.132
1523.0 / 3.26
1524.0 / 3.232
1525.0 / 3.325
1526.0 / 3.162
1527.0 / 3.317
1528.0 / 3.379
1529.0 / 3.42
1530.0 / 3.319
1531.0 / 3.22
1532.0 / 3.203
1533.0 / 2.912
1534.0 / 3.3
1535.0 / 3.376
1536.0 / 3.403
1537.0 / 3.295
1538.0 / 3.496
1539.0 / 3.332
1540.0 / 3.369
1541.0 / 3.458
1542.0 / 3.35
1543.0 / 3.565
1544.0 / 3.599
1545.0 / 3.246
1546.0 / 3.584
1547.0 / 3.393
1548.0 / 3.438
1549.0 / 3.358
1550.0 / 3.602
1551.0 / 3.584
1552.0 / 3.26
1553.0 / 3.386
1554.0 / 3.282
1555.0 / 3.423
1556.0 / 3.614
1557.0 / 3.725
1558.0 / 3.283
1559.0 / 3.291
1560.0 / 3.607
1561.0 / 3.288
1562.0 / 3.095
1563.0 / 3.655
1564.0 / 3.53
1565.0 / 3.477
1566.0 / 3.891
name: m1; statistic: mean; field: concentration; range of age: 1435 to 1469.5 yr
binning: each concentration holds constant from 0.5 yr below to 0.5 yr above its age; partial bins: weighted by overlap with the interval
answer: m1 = 2.82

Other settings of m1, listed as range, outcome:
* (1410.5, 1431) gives 3.28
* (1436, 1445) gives 3.27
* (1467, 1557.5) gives 3.27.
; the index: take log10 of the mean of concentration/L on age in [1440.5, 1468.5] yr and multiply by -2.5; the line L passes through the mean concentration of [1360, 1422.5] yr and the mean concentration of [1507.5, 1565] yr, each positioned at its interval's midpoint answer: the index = 0.233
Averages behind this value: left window 3.44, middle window 2.74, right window 3.32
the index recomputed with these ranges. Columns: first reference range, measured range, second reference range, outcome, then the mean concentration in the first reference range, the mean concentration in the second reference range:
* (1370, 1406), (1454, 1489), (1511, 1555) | 0.202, 3.57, 3.3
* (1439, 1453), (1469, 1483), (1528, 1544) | 0.027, 3.22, 3.34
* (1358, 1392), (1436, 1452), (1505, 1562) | 0.047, 3.47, 3.31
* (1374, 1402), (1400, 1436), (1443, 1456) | 0.023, 3.63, 3.15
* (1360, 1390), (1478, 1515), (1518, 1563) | 0.029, 3.46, 3.34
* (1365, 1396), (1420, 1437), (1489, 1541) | 0.040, 3.57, 3.26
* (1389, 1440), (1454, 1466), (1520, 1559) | 0.405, 3.4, 3.36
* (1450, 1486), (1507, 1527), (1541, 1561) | 0.003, 2.82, 3.45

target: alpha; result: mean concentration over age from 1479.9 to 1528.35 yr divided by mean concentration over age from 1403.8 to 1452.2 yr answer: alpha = 0.99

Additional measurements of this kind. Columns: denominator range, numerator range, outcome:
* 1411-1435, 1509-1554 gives 1.00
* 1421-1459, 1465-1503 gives 0.97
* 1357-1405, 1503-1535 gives 0.92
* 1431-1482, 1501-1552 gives 1.11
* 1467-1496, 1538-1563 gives 1.07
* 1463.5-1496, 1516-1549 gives 1.08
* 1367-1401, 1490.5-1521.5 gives 0.90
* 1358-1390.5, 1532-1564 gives 0.99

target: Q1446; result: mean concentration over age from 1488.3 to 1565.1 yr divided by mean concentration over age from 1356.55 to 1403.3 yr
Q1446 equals 0.95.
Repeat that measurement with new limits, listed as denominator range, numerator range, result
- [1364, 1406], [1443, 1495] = 0.84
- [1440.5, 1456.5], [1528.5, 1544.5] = 1.06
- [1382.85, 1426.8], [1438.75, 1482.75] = 0.84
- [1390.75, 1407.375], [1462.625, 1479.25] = 0.75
